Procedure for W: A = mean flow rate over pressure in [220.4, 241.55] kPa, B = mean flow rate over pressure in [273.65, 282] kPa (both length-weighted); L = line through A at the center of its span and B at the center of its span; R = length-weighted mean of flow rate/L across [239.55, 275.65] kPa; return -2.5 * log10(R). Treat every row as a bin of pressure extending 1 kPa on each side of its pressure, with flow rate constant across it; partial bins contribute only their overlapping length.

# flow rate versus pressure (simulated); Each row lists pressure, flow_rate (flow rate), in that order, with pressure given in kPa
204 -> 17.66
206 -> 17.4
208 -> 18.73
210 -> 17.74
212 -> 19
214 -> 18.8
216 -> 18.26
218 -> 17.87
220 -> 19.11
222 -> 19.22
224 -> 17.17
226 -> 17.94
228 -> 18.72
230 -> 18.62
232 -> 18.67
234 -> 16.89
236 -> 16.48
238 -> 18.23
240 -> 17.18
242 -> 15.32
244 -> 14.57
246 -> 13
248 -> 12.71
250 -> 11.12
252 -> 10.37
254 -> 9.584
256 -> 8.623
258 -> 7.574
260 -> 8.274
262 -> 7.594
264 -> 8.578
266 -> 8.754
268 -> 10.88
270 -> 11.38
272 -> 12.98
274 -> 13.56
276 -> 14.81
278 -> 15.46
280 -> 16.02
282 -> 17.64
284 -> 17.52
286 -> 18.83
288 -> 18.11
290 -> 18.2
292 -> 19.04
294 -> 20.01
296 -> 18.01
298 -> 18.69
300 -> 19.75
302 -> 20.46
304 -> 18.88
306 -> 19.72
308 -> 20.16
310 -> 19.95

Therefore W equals 0.42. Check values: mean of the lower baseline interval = 17.9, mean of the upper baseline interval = 15.4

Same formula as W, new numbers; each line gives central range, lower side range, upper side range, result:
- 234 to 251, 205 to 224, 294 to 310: 0.24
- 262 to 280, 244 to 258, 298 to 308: 0.20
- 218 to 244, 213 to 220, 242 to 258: -0.16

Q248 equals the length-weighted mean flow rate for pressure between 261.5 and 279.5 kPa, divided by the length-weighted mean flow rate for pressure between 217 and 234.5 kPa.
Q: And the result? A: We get 0.6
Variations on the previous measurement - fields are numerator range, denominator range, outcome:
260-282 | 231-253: 0.81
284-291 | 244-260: 1.73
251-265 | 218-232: 0.47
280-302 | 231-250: 1.19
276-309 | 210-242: 1.02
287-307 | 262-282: 1.53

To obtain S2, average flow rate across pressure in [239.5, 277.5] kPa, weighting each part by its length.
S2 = 11.4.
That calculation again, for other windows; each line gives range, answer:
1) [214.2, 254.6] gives 16.2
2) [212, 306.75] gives 15.5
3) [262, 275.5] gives 10.9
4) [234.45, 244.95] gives 16.4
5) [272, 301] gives 17.4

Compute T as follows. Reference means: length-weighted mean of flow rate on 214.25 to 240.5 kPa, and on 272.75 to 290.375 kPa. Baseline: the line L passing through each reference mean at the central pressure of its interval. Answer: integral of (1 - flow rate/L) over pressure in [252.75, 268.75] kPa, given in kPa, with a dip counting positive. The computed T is 7.9 kPa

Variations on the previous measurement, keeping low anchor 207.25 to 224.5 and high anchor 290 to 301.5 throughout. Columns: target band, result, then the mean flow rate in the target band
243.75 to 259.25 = 6.6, 10.7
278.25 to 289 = 0.9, 17.5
